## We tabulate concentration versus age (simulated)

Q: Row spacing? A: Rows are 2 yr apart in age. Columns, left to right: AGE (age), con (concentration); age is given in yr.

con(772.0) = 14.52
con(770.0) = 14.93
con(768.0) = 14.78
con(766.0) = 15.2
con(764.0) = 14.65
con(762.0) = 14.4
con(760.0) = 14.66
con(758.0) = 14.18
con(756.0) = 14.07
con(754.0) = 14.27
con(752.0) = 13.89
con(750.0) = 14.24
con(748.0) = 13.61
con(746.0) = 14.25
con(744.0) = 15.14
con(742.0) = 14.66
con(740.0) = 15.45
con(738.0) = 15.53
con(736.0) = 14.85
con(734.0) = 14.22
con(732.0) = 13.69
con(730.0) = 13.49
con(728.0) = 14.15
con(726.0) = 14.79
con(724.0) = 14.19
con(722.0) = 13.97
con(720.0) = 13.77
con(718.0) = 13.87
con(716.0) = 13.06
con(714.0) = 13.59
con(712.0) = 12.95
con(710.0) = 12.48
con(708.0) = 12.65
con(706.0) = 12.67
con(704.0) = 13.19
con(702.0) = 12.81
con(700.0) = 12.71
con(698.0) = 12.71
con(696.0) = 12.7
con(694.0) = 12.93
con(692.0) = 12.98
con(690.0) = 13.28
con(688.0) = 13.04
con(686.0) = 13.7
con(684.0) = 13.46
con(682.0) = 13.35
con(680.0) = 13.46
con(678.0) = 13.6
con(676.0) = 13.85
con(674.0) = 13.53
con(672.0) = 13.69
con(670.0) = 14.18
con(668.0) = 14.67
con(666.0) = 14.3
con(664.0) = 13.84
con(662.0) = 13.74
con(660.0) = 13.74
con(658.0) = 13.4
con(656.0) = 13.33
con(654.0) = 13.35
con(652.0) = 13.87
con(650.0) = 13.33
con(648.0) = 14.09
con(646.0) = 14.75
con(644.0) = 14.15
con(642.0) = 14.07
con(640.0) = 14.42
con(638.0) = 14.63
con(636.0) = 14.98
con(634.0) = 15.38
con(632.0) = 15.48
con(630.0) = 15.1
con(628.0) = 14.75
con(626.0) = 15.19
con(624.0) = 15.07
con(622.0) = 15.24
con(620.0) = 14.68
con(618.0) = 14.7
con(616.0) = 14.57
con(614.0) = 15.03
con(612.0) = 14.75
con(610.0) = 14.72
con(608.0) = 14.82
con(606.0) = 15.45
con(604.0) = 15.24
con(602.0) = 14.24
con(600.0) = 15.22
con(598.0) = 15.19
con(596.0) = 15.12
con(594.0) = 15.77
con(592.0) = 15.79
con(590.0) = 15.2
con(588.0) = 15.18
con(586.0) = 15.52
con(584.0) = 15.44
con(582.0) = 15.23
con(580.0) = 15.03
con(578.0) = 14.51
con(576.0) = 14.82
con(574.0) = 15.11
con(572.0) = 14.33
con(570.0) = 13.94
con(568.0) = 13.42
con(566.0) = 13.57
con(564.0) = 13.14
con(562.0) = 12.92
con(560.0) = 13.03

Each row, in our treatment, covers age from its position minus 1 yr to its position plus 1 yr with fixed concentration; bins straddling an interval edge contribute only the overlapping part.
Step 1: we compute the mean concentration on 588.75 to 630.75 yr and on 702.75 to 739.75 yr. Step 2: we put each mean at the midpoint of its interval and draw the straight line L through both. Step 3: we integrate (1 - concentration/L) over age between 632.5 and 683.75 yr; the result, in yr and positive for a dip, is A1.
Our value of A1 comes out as 1.7 yr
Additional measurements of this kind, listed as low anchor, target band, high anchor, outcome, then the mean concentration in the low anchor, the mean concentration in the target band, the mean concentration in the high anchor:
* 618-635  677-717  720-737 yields 3.8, 15.1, 13.1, 14.1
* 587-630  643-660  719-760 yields 1.2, 15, 13.8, 14.3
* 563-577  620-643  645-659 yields -1.9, 14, 14.9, 13.7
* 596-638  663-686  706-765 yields 1.2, 15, 13.8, 14.1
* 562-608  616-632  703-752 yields -0.4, 14.8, 15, 13.9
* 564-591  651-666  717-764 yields 0.9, 14.7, 13.7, 14.3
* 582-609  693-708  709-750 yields 1.6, 15.2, 12.8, 14.1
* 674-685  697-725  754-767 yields 1.5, 13.5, 13.2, 14.5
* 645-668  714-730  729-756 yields 0.4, 13.8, 13.9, 14.4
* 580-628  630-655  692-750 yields 0.4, 15.1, 14.4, 13.7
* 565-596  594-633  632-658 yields -1.2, 14.9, 15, 14.2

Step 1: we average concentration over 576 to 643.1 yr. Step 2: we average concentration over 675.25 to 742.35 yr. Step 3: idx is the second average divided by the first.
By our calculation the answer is 0.90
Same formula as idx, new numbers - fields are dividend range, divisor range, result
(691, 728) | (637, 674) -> 0.95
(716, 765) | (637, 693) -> 1.04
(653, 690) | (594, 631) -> 0.91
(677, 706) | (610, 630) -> 0.88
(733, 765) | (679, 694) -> 1.09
